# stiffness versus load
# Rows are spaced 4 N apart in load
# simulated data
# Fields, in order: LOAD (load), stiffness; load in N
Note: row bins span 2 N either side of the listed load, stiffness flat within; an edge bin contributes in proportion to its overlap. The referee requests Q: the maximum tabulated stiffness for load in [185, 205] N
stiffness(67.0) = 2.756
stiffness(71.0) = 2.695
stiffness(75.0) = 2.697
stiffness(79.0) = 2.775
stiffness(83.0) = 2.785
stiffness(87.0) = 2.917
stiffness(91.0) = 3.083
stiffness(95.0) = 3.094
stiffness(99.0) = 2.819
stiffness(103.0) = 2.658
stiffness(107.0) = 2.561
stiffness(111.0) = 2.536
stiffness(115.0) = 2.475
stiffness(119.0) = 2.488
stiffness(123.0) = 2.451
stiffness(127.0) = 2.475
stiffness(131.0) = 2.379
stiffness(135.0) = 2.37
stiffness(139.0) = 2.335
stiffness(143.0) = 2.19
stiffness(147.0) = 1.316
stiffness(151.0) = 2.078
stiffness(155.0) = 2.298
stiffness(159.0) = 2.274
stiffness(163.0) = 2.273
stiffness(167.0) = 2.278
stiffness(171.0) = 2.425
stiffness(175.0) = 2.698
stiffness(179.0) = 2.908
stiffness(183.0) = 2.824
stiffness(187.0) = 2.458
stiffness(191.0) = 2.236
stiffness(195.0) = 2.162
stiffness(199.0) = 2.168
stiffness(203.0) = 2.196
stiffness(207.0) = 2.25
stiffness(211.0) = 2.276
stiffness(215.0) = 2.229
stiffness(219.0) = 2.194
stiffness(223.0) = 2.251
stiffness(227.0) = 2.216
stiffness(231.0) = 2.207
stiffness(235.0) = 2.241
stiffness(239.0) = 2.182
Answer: 2.458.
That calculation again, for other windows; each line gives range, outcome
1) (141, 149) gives 2.19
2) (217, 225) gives 2.251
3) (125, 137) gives 2.475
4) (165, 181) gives 2.908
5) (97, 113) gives 2.819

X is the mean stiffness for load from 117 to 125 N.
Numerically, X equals 2.47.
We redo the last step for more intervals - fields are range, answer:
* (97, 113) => 2.64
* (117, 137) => 2.43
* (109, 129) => 2.48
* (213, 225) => 2.22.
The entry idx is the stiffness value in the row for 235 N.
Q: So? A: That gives 2.241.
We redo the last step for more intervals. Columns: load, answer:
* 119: 2.488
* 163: 2.273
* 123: 2.451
